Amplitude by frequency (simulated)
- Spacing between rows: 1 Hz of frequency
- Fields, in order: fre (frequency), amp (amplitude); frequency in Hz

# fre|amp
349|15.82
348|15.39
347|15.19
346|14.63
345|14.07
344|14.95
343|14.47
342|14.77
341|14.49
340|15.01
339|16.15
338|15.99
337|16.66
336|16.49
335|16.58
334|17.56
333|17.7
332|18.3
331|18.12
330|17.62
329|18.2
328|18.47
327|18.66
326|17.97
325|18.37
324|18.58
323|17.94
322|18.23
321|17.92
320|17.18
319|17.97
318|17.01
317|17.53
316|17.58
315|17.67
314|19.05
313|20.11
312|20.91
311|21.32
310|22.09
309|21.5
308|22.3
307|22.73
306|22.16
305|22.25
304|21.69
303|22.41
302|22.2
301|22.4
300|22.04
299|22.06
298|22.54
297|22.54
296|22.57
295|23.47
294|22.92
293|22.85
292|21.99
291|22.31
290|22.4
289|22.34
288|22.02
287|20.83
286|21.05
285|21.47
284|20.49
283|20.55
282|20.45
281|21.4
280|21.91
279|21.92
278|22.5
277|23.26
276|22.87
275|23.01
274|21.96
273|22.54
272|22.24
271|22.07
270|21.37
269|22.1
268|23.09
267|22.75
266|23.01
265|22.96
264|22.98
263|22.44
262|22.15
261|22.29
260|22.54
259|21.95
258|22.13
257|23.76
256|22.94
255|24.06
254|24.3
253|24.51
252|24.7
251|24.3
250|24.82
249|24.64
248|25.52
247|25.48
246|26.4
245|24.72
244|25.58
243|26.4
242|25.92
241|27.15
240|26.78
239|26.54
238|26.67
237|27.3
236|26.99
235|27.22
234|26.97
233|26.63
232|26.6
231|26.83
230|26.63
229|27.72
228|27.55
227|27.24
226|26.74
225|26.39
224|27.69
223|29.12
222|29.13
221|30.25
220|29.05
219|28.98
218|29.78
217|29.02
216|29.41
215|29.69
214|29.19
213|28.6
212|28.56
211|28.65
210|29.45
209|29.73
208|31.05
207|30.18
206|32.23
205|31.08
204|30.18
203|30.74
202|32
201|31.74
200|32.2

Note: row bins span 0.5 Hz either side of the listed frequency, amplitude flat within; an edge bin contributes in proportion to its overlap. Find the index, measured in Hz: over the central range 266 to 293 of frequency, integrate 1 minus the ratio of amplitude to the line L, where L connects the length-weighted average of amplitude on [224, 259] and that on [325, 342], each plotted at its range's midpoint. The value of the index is 0.23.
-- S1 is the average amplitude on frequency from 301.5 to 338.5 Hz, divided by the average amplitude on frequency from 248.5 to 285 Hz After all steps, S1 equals 0.84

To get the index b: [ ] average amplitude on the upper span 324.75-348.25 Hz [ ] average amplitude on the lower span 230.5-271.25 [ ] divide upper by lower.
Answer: 0.67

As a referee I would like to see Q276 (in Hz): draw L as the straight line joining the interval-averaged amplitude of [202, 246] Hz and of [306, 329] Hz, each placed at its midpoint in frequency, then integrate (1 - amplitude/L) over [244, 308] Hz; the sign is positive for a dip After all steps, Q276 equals 1.1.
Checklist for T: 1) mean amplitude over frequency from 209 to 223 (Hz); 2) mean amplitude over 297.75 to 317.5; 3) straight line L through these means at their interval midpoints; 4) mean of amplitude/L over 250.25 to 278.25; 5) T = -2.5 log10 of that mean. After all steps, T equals 0.09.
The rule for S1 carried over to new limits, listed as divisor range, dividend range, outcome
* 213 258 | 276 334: 0.77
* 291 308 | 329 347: 0.72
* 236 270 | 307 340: 0.76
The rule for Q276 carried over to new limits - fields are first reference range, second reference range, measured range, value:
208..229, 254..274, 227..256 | -0.4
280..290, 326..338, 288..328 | -2.3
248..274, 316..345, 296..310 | -2.0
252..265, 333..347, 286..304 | -2.4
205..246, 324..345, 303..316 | -1.1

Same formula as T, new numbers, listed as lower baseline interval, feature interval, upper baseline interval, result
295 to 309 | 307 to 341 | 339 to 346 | -0.01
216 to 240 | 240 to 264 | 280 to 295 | 0.04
